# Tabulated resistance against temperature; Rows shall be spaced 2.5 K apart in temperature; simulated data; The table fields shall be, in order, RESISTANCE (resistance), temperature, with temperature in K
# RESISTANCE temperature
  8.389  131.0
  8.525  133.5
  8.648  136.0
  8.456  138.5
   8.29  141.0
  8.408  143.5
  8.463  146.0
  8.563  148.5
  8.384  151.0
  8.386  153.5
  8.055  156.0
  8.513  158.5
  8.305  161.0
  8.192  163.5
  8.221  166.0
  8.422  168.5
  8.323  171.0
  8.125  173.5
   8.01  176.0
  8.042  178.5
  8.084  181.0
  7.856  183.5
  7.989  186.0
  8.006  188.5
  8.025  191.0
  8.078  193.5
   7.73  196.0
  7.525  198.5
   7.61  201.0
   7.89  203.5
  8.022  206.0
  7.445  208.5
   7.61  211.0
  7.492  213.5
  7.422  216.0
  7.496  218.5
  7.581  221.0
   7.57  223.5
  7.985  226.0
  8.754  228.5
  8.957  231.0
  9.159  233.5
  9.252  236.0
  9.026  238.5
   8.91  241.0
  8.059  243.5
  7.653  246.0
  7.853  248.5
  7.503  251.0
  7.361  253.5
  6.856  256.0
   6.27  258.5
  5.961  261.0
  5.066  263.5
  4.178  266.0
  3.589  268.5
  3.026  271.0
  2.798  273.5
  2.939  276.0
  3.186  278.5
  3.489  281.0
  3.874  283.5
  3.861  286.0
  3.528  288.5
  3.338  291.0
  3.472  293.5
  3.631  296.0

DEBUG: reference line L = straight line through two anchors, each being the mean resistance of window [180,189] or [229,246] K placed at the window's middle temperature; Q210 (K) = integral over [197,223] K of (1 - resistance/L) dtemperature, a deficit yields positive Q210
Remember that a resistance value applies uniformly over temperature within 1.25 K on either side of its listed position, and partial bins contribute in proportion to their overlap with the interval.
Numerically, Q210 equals 2.36 K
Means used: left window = 7.98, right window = 8.8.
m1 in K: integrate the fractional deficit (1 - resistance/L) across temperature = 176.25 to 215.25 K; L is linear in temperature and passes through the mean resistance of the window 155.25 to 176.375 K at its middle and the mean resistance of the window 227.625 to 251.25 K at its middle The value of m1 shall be 2.6 K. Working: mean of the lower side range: 8.25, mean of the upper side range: 8.55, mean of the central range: 7.83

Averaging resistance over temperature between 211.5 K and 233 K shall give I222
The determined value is 7.94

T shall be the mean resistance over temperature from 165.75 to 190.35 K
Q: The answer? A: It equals 8.1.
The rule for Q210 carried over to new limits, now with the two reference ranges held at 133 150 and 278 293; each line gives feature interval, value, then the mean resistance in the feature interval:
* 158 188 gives -3.1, 8.16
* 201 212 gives -2.6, 7.73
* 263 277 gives 2.0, 3.53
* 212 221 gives -2.4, 7.49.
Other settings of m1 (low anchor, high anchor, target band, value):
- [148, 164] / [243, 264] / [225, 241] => -3.5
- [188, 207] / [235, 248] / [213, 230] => 0.9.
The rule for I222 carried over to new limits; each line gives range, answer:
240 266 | 6.99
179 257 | 7.96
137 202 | 8.16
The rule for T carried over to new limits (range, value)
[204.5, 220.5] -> 7.59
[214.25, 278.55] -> 6.78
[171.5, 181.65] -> 8.08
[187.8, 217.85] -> 7.73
